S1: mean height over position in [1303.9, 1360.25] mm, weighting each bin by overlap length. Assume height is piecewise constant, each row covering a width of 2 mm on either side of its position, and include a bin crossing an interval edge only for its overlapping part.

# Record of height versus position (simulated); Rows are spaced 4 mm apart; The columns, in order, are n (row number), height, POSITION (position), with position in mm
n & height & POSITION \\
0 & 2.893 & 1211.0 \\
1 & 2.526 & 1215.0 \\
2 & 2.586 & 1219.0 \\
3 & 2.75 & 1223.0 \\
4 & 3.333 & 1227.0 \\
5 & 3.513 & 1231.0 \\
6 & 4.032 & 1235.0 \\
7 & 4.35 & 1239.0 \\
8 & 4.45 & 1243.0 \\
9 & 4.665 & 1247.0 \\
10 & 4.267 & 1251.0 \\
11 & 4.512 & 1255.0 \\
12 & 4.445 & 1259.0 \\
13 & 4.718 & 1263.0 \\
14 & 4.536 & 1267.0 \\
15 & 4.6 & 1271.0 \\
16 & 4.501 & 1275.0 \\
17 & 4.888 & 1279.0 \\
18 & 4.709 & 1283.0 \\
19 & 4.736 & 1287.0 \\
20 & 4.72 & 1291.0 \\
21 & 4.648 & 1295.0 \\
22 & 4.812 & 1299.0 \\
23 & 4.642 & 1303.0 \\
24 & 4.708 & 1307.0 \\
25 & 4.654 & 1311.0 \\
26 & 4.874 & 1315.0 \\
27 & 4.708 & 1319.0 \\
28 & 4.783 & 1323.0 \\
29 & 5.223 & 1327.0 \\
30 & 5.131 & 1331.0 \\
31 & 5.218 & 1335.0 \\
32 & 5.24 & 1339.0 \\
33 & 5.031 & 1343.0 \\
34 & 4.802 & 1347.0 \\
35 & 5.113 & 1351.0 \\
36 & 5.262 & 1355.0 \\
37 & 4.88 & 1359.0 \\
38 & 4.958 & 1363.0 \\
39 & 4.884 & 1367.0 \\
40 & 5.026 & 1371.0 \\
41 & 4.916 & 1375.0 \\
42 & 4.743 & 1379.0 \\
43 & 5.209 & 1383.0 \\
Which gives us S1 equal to 4.97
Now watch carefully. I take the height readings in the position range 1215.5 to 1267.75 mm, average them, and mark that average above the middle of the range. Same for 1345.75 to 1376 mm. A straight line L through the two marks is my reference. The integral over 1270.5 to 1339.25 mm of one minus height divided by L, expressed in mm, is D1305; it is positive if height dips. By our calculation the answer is -4.80 mm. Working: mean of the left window 3.96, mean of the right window 4.99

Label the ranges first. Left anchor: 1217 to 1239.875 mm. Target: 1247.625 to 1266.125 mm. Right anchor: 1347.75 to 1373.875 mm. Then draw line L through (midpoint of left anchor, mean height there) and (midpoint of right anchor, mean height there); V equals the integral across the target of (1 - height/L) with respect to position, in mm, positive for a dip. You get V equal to -3.8 mm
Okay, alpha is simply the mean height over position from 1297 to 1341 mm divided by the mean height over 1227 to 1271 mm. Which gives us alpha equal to 1.14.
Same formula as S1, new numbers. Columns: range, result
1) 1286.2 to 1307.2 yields 4.71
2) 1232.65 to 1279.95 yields 4.48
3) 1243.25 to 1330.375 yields 4.69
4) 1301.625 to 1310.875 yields 4.67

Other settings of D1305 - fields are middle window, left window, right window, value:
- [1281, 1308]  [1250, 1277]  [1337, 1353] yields 0.05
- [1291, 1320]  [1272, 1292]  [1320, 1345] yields 0.96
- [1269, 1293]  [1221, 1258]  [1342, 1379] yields -2.00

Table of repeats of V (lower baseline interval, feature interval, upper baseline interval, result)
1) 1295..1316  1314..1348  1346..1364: -1.0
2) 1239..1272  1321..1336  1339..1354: -0.4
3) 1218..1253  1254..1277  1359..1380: -2.8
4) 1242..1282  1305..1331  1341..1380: -0.3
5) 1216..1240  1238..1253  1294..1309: -3.1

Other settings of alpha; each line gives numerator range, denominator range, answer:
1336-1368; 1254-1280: 1.10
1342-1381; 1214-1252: 1.35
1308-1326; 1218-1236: 1.48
